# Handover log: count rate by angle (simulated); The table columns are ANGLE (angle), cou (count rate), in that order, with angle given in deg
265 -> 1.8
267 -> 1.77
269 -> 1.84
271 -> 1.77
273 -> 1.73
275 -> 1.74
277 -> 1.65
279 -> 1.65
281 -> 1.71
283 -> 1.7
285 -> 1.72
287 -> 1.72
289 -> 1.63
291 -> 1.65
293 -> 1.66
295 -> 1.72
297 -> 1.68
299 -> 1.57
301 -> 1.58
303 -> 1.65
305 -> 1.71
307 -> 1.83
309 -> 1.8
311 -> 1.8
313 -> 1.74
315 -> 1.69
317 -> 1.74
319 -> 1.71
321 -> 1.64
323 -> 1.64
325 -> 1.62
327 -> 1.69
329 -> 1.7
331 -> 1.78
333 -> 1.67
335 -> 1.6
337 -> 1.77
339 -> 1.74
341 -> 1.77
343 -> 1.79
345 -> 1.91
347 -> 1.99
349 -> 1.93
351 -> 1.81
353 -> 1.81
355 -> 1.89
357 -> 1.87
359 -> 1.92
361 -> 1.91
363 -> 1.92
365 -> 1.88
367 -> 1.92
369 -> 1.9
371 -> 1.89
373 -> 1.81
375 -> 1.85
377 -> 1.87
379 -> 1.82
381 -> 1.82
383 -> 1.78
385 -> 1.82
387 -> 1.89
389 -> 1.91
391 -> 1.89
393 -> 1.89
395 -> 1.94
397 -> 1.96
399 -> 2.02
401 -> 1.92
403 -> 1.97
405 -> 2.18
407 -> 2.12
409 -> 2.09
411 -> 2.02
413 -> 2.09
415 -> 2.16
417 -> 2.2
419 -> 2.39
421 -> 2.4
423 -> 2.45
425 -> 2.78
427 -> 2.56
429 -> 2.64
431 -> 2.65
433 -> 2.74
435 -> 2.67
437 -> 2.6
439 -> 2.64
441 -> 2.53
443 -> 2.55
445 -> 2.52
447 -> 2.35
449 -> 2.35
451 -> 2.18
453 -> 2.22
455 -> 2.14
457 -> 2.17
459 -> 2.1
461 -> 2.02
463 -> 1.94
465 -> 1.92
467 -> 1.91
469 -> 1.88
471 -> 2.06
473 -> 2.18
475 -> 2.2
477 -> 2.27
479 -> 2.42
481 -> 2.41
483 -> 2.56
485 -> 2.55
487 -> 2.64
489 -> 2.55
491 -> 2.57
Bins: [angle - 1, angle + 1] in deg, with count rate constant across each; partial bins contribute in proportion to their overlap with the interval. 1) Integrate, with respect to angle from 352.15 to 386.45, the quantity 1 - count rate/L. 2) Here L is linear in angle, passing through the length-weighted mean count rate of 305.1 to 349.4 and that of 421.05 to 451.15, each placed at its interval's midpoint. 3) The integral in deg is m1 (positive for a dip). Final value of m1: 3.2 deg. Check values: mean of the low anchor 1.75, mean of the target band 1.86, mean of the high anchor 2.55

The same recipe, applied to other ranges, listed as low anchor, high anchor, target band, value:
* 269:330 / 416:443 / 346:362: 1.3 deg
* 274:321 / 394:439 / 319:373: 3.9 deg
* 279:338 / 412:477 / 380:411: 2.1 deg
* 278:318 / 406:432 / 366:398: 4.1 deg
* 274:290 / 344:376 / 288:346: 2.4 deg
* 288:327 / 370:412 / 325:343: 0.5 deg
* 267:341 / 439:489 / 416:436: -3.9 deg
